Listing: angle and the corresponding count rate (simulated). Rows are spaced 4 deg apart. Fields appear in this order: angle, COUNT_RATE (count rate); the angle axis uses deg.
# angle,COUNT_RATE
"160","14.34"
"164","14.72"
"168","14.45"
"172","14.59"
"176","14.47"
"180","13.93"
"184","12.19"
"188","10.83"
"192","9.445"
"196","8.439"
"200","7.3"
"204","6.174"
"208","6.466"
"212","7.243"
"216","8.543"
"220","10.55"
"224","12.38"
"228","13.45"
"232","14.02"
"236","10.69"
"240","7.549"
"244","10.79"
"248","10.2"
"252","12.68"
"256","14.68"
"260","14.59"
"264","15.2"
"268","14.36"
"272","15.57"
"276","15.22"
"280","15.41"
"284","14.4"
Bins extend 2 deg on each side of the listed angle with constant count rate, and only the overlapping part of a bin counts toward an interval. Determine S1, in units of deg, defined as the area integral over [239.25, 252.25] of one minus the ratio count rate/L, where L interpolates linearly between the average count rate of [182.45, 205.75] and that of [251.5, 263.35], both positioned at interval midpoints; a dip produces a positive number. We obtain 3.0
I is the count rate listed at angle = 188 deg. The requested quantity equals 10.83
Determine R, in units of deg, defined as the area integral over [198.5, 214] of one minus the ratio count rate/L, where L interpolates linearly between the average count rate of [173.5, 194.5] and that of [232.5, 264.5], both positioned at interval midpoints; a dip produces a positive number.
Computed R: 6.8 deg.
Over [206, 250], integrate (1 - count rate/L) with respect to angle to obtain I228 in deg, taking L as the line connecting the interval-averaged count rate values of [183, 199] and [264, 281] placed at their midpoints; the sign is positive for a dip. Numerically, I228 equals 7.7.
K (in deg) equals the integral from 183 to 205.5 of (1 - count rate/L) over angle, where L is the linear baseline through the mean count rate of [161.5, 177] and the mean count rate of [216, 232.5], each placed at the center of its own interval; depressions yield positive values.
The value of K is 7.46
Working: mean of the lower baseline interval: 14.6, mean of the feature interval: 8.99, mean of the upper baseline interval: 12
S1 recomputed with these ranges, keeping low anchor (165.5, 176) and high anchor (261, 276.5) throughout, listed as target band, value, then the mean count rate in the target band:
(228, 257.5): 6.55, 11.6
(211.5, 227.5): 4.90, 10.3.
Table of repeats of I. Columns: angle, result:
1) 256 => 14.68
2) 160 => 14.34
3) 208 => 6.466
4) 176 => 14.47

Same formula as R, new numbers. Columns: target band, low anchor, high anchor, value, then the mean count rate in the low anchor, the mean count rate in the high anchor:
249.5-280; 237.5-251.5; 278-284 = -4.5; 9.89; 15.1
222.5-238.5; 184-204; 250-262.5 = -0.7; 9.04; 14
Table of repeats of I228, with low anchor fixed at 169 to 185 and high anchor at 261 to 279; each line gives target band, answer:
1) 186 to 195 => 2.7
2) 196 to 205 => 4.5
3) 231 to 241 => 2.7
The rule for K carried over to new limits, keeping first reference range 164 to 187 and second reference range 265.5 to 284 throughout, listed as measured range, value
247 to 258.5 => 1.5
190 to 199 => 3.4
